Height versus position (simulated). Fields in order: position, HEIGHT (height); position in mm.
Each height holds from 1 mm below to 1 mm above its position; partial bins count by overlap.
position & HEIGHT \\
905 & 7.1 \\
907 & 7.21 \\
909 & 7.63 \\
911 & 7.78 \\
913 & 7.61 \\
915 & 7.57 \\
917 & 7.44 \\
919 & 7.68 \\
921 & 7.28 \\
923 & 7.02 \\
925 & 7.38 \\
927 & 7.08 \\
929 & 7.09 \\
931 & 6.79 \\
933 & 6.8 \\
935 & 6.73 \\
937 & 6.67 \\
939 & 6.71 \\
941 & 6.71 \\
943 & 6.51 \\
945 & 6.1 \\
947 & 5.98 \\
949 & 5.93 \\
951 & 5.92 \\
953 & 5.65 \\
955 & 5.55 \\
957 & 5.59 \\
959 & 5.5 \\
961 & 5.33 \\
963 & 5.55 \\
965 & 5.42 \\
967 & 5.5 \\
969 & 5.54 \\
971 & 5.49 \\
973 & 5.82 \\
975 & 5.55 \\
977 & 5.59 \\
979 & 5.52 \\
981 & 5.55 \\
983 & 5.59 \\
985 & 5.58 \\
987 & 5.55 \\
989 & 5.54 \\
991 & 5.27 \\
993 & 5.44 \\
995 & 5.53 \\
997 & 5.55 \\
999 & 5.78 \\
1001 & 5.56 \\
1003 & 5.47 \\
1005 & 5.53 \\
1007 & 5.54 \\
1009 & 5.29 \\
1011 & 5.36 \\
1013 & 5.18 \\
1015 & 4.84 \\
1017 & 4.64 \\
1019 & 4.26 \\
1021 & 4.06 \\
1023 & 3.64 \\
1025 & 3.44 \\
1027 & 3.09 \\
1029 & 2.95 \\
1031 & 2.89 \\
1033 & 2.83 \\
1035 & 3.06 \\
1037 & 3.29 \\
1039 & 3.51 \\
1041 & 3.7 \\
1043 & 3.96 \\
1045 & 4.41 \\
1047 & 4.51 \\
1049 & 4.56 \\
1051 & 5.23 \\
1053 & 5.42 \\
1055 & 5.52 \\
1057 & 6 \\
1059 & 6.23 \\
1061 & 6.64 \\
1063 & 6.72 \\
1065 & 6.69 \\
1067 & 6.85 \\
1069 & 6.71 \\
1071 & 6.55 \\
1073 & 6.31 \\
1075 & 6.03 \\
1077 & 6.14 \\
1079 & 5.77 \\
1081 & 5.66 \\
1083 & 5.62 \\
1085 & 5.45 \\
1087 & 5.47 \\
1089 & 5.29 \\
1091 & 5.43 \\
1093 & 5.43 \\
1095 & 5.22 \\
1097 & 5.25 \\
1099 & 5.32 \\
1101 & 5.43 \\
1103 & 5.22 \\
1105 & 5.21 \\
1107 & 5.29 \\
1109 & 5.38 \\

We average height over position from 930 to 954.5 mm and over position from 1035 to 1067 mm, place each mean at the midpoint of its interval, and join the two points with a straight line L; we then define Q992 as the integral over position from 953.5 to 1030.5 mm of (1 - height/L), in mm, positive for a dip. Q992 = 8.5 mm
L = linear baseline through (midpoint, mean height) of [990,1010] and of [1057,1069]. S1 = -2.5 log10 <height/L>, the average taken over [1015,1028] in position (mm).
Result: 0.43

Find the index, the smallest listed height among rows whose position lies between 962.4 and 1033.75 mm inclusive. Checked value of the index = 2.83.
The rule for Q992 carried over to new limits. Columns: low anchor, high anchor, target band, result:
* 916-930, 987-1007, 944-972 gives 3.49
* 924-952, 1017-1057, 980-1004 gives -1.71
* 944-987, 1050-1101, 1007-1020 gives 1.72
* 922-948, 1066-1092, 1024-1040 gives 7.92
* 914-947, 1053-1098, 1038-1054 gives 4.50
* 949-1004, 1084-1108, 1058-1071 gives -2.99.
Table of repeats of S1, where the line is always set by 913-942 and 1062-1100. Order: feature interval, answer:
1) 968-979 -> 0.20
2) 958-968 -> 0.24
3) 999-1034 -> 0.40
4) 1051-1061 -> 0.05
